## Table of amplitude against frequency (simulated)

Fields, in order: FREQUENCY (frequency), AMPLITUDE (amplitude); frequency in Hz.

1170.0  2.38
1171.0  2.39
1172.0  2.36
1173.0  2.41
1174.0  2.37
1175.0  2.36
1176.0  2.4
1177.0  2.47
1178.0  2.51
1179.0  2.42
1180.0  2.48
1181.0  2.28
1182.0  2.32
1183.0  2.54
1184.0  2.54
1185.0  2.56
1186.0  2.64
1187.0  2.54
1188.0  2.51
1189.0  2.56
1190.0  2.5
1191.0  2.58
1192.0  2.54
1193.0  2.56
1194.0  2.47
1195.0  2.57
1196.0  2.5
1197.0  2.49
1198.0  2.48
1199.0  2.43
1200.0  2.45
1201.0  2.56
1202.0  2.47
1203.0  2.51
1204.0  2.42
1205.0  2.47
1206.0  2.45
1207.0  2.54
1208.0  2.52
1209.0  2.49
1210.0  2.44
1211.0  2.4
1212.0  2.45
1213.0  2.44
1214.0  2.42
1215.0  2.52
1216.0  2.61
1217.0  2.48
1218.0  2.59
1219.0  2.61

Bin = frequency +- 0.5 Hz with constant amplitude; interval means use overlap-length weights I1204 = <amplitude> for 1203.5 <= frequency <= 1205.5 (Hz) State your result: 2.45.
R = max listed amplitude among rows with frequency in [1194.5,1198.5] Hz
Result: 2.57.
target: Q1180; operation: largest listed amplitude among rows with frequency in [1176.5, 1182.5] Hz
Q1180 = 2.51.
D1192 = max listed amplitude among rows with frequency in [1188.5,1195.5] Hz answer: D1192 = 2.58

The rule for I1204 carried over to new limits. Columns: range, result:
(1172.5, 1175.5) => 2.38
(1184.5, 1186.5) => 2.6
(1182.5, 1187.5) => 2.56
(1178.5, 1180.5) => 2.45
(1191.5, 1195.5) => 2.54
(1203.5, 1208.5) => 2.48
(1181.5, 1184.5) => 2.47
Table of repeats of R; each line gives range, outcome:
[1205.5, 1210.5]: 2.54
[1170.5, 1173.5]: 2.41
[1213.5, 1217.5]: 2.61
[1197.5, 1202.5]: 2.56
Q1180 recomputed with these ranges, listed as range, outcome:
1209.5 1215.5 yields 2.52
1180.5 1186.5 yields 2.64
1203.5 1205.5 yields 2.47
